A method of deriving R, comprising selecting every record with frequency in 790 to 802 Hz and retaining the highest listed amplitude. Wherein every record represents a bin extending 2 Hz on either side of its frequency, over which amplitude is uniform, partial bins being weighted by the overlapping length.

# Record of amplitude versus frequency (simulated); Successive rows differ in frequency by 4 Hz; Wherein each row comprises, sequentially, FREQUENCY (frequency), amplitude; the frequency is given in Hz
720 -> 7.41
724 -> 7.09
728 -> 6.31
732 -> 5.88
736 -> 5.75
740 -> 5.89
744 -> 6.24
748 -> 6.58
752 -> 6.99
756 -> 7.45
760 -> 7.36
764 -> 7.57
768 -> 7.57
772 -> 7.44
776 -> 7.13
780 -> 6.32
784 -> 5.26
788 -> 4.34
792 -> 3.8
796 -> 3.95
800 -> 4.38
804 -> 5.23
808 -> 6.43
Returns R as 4.38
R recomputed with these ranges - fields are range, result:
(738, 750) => 6.58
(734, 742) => 5.89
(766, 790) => 7.57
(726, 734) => 6.31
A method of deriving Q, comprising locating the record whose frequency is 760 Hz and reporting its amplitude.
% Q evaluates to 7.36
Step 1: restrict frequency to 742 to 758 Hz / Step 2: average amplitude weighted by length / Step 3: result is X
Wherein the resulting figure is 6.82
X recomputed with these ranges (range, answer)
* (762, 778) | 7.43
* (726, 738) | 5.98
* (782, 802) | 4.35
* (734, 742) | 5.82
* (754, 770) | 7.49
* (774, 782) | 6.72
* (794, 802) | 4.17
